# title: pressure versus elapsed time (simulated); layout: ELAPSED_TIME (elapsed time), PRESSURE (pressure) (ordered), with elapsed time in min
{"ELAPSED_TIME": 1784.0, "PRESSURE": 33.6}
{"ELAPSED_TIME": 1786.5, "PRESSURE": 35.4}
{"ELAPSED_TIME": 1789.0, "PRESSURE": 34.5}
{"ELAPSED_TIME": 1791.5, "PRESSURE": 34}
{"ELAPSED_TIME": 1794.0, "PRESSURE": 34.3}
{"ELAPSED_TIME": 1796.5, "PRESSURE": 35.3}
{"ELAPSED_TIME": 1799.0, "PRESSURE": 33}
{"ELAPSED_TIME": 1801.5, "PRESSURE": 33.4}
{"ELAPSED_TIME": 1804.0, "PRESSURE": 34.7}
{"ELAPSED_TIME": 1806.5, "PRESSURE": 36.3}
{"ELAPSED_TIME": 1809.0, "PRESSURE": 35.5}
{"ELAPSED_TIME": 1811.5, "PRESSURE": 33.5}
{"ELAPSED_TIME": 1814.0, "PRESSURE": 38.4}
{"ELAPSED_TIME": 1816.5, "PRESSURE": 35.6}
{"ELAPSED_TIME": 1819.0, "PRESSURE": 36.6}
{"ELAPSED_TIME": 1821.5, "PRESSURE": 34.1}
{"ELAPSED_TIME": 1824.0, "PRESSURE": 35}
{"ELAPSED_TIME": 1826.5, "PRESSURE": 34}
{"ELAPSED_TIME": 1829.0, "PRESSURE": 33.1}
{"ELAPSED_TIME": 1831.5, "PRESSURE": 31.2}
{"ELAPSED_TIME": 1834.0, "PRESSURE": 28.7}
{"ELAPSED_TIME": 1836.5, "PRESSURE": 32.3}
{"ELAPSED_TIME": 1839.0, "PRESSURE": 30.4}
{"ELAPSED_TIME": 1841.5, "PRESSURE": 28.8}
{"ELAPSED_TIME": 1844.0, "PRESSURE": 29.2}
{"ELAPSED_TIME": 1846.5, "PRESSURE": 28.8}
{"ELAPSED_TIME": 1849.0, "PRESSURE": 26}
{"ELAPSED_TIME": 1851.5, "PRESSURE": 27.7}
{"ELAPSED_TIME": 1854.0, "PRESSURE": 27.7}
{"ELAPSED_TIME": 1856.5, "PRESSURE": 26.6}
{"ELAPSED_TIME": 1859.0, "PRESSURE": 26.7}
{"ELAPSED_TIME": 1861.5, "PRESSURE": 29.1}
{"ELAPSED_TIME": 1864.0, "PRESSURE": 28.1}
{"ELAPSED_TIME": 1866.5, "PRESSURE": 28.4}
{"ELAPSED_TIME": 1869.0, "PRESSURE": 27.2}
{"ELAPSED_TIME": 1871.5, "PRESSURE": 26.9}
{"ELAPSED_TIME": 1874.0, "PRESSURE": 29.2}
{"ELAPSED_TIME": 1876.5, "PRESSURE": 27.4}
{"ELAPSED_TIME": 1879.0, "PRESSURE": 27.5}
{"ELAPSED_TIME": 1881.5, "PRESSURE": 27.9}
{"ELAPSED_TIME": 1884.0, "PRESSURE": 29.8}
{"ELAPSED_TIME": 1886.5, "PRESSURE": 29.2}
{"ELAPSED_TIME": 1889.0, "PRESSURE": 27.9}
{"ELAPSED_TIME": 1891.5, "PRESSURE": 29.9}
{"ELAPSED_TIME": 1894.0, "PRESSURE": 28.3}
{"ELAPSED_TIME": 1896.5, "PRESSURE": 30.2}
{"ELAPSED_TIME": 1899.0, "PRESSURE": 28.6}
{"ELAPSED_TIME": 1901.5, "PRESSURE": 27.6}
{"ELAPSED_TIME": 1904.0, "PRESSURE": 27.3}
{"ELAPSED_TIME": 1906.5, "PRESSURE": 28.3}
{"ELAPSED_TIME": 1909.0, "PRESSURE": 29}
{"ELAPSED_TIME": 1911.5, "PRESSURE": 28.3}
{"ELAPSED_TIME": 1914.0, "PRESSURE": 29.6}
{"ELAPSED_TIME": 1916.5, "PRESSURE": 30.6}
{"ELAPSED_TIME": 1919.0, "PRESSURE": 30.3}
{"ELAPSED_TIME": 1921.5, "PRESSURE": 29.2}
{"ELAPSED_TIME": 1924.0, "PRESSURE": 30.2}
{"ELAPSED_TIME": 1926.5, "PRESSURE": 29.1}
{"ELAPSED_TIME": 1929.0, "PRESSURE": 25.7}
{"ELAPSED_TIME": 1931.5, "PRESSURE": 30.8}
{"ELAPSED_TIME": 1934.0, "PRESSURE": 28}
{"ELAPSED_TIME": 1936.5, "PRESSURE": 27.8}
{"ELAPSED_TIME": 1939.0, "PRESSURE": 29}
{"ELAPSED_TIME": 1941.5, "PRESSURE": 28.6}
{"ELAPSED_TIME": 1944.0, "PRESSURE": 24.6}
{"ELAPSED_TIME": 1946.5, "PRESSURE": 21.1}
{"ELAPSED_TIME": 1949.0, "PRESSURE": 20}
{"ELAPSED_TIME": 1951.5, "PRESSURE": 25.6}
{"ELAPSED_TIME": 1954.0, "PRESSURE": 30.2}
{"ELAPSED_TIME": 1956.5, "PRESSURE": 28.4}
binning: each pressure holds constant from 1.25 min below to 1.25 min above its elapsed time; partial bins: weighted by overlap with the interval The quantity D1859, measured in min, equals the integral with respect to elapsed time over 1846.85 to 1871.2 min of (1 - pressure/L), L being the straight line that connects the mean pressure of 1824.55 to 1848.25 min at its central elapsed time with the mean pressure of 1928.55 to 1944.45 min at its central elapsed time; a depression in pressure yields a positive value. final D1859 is 2.1 min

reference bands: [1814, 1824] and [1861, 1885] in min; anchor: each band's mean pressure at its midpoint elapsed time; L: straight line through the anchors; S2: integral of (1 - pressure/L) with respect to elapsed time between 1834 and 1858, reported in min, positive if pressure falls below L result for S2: 2.5 min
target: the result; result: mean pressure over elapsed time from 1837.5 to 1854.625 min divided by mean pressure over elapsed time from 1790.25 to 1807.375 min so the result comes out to 0.8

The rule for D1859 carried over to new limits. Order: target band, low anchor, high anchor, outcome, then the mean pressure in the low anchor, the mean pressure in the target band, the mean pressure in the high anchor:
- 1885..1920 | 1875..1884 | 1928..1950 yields -2.1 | 28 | 28.9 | 26.3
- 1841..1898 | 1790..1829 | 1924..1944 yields 6.2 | 34.9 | 28.2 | 28.3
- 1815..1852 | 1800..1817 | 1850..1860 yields -0.7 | 35.3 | 31.6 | 27.2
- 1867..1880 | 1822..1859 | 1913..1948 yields 0.7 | 29.9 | 27.7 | 28.1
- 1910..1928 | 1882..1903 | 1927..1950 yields -1.4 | 28.9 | 29.6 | 26.3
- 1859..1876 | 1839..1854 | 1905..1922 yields 0.3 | 28.3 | 28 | 29.3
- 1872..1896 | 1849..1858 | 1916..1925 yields -0.1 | 27.1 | 28.6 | 30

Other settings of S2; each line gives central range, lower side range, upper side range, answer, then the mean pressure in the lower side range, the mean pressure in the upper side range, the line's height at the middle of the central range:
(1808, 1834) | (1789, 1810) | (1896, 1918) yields -0.8 min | 34.5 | 28.8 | 33.4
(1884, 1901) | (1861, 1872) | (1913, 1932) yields -0.2 min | 27.9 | 29.4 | 28.6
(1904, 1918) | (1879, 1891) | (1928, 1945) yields -0.4 min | 28.7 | 27.9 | 28.3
